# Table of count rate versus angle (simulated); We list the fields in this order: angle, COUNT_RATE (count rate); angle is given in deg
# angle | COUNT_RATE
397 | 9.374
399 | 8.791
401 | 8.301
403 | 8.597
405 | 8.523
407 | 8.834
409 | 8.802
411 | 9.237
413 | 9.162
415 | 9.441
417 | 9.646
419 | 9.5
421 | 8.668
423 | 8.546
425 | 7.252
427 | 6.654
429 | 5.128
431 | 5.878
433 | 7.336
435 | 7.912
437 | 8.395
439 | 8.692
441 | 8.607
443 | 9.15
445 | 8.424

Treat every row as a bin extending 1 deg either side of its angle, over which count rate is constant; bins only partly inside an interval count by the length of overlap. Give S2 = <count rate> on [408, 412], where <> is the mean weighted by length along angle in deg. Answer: 9.02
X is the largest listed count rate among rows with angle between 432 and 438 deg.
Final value 8.395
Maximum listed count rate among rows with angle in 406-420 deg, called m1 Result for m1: 9.646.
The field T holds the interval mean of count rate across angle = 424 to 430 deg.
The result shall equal 6.34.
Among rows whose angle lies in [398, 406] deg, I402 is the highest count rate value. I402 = 8.791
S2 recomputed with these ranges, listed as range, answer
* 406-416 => 9.1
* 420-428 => 7.78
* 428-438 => 6.93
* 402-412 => 8.8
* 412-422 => 9.28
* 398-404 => 8.56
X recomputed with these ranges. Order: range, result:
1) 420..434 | 8.668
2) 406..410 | 8.834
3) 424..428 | 7.252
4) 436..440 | 8.692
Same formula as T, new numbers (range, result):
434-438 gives 8.15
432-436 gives 7.62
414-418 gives 9.54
